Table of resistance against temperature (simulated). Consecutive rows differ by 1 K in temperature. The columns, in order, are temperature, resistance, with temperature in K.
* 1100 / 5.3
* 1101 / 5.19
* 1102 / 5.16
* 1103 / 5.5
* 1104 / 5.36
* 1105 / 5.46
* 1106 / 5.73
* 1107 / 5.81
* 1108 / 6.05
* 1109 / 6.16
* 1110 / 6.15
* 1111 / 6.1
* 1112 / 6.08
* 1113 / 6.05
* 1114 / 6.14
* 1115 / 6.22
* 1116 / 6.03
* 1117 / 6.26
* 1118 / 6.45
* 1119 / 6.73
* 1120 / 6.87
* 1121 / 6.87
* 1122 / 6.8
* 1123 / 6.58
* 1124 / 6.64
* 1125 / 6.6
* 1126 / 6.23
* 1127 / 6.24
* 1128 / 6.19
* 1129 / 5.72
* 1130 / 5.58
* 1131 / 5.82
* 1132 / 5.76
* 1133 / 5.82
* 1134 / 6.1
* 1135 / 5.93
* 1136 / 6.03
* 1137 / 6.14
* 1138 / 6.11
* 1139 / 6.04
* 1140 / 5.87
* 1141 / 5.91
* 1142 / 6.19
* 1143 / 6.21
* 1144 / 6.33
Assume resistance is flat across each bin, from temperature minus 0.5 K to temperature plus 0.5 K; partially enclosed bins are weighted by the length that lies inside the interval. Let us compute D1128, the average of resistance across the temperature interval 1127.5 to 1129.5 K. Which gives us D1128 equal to 5.96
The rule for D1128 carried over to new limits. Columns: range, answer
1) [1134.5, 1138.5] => 6.05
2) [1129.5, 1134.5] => 5.82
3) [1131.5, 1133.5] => 5.79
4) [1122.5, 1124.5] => 6.61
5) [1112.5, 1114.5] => 6.09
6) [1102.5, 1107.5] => 5.57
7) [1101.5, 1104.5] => 5.34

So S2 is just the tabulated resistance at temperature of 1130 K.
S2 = 5.58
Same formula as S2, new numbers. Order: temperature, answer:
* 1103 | 5.5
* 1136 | 6.03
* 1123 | 6.58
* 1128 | 6.19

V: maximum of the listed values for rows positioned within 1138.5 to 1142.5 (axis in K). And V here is 6.19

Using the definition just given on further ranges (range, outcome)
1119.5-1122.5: 6.87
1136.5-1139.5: 6.14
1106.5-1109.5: 6.16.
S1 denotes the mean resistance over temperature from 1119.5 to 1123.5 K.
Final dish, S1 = 6.78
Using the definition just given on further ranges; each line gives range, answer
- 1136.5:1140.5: 6.04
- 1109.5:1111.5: 6.12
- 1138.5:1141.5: 5.94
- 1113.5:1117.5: 6.16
